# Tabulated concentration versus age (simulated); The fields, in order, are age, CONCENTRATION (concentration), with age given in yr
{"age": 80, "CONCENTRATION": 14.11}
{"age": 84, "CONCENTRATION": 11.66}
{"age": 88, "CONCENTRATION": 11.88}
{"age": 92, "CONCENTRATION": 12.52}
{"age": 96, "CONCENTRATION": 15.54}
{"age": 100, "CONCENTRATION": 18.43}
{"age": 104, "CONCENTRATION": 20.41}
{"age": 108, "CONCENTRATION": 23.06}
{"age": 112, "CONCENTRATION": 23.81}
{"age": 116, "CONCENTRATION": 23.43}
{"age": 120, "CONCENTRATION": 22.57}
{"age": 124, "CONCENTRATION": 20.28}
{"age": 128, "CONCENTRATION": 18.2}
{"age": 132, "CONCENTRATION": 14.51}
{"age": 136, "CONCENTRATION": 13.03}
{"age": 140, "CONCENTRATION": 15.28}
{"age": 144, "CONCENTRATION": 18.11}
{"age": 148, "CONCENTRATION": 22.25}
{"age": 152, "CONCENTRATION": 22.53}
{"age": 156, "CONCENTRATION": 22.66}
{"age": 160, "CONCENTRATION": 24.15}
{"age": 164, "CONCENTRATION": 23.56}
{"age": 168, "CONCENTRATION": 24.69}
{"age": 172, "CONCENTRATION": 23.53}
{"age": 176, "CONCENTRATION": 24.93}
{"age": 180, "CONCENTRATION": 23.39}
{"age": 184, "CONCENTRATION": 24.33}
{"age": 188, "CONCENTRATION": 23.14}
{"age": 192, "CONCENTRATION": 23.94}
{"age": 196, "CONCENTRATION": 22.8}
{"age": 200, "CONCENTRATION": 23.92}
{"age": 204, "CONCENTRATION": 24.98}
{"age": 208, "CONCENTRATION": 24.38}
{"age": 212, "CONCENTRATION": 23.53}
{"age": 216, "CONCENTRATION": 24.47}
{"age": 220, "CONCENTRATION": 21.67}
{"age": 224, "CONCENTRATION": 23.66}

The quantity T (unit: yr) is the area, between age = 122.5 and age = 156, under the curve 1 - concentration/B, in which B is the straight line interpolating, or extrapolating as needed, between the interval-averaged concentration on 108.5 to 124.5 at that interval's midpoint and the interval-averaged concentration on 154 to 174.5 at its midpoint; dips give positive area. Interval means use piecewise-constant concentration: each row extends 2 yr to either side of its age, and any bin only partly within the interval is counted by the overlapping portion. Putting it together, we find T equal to 7.2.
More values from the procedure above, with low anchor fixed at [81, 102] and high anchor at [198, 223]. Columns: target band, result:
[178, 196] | -1.4 yr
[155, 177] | -4.1 yr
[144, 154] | -1.5 yr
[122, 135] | -0.2 yr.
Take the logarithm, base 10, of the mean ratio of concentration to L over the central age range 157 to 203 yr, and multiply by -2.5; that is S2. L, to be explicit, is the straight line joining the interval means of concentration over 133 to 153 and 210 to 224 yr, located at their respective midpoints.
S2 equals -0.16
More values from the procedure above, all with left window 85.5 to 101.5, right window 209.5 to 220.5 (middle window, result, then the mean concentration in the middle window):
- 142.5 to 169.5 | -0.184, 22.6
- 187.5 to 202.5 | -0.074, 23.5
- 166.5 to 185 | -0.176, 24.2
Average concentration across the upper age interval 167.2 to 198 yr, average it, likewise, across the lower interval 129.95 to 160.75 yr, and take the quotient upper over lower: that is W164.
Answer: 1.26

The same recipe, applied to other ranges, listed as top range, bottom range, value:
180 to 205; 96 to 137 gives 1.20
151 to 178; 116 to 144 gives 1.33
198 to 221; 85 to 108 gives 1.48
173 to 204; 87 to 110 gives 1.39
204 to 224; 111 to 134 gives 1.16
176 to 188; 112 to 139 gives 1.26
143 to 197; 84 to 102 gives 1.63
